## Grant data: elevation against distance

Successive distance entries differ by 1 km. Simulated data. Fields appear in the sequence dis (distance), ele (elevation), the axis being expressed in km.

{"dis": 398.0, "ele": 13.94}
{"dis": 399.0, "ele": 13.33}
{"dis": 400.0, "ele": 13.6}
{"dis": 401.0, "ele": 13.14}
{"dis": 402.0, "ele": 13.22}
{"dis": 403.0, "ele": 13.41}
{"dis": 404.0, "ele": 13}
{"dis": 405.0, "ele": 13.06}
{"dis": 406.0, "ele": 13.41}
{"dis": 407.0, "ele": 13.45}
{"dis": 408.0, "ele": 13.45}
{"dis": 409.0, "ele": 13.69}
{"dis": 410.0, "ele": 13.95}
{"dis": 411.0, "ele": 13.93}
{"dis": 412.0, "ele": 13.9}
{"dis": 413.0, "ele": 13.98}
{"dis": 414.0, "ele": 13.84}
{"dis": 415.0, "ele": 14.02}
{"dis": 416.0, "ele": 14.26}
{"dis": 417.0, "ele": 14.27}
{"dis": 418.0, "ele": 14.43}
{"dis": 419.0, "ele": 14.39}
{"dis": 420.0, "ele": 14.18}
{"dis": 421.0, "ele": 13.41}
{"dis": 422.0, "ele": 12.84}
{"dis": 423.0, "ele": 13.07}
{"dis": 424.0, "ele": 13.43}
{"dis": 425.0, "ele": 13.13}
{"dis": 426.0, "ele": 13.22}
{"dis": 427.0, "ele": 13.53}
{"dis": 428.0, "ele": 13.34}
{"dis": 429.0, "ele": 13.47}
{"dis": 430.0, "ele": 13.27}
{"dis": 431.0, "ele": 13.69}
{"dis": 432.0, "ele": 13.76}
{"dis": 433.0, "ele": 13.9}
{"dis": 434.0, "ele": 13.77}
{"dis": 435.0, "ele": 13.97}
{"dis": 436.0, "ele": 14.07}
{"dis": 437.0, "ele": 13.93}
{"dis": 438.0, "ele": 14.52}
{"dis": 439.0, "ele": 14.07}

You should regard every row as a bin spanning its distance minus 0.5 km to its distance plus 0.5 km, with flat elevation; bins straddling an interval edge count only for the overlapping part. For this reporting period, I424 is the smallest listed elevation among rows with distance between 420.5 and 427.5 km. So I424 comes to 12.84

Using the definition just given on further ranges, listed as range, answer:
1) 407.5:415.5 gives 13.45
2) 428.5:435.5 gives 13.27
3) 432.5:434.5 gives 13.77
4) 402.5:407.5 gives 13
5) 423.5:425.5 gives 13.13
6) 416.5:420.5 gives 14.18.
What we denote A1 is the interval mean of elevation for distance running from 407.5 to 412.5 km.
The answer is 13.8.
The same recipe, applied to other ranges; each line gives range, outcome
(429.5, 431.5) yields 13.5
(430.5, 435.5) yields 13.8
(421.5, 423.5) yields 13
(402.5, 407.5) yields 13.3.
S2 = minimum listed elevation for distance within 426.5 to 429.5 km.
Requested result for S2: 13.34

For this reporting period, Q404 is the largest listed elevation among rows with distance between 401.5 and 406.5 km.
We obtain 13.41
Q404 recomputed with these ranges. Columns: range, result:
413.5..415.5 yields 14.02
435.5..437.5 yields 14.07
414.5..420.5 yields 14.43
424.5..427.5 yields 13.53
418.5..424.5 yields 14.39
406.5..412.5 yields 13.95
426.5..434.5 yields 13.9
